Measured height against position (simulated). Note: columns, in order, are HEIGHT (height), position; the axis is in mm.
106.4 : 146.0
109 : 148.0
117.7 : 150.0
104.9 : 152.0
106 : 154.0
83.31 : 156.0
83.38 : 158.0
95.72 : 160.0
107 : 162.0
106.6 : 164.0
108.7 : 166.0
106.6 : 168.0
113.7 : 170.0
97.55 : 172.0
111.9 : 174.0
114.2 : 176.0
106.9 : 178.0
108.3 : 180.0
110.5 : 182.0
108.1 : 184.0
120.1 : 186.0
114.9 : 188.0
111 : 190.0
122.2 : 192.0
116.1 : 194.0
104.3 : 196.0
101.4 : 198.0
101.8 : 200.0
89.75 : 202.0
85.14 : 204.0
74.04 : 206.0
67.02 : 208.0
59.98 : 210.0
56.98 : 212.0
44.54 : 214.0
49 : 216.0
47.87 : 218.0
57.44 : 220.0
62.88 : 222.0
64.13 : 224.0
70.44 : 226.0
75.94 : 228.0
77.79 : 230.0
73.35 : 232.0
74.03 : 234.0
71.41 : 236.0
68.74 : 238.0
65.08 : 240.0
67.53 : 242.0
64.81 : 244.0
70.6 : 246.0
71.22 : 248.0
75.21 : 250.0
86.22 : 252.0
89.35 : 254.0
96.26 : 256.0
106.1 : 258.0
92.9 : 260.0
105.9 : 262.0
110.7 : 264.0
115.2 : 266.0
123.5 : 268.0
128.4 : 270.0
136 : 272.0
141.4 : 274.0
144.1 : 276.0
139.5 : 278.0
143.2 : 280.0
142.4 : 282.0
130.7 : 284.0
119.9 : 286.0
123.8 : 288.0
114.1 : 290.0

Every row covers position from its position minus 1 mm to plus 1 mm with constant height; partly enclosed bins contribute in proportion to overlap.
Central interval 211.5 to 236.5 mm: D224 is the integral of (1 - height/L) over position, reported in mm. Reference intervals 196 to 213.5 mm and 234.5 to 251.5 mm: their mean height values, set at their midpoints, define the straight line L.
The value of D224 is 3.7 mm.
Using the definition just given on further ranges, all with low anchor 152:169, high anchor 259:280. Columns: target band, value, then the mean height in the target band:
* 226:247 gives 8.29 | 70.9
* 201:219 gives 7.64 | 63.8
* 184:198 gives -0.85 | 113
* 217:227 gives 4.69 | 60.6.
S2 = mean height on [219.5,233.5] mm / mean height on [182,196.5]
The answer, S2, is 0.61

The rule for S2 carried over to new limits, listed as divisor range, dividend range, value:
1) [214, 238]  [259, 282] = 1.94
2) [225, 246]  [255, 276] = 1.65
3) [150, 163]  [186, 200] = 1.13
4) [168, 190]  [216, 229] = 0.56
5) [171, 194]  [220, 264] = 0.70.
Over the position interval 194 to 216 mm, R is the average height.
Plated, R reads 78.9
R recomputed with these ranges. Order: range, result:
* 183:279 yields 89.6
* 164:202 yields 109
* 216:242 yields 66.7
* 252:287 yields 120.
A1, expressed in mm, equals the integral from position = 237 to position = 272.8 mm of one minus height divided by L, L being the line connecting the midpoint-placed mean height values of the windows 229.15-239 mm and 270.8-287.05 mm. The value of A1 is 3.90 mm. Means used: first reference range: 73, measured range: 92.7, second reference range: 137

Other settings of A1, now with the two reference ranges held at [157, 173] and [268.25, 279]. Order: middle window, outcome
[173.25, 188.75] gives -0.62 mm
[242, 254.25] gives 5.15 mm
